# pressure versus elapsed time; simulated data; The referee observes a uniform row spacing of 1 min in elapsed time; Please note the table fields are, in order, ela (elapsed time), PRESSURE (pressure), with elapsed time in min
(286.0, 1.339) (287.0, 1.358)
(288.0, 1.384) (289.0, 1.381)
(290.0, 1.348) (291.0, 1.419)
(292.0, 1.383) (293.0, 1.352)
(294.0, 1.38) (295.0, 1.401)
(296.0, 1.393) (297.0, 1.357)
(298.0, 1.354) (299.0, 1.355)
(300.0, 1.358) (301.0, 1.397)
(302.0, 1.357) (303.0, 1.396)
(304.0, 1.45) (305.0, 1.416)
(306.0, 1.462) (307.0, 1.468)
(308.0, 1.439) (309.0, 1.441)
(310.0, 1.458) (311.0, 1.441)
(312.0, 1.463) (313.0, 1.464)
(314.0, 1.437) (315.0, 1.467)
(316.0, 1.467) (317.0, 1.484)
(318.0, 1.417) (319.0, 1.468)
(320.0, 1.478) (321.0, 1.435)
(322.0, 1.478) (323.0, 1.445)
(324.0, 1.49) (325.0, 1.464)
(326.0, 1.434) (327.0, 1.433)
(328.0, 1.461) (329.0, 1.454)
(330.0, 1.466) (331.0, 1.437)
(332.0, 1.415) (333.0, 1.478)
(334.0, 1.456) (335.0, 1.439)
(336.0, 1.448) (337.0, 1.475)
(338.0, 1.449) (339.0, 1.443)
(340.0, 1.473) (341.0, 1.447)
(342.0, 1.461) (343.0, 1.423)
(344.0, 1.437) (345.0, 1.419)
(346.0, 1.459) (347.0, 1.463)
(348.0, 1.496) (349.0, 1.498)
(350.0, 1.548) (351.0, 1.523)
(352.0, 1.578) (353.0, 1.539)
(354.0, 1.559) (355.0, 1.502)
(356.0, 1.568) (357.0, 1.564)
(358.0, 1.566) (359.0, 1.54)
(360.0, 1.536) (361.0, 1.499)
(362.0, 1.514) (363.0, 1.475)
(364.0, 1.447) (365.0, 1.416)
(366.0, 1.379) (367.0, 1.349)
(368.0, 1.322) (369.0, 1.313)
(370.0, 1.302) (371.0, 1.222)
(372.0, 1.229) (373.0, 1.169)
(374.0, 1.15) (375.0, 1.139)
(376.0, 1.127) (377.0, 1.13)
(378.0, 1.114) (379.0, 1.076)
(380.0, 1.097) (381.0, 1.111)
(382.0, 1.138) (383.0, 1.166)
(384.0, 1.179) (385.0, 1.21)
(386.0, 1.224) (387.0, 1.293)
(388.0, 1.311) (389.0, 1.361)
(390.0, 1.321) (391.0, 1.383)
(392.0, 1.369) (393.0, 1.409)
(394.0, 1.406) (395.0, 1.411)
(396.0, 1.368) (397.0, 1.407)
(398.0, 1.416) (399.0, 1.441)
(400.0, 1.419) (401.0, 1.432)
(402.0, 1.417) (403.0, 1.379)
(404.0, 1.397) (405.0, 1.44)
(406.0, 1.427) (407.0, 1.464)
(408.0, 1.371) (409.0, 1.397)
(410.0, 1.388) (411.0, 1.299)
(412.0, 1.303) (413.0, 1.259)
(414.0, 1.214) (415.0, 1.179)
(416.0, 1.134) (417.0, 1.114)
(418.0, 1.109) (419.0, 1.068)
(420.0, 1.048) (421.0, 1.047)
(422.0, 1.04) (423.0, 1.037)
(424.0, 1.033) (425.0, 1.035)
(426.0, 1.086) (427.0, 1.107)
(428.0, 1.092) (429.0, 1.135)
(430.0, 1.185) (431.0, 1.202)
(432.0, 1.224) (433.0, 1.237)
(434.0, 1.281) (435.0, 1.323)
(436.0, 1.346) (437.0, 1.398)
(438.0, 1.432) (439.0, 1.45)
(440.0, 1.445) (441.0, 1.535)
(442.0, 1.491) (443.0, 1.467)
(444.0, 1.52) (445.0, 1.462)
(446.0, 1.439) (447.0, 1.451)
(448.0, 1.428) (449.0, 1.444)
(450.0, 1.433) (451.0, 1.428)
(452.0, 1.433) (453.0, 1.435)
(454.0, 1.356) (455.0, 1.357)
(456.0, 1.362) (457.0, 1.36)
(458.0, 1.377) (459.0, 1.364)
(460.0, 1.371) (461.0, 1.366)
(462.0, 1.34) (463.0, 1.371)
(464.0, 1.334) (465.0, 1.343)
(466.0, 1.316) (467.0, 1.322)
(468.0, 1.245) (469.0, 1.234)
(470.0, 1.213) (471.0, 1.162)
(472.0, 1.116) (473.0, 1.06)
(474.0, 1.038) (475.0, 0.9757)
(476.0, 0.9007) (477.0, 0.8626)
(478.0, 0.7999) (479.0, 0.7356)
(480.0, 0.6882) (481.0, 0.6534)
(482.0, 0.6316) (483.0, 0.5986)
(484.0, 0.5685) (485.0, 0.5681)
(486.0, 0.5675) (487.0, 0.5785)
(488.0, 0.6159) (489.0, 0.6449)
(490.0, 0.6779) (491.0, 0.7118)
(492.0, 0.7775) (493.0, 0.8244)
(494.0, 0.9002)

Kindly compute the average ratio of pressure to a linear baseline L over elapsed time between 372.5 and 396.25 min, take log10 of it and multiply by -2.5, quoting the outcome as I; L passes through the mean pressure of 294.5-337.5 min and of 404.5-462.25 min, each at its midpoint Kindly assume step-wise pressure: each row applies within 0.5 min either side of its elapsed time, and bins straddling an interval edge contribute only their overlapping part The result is 0.10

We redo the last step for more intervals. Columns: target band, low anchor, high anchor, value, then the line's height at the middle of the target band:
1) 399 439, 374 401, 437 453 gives 0.10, 1.37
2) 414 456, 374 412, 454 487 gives -0.10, 1.18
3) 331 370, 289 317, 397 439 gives -0.09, 1.35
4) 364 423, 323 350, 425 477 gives 0.09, 1.38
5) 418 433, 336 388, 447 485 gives 0.13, 1.24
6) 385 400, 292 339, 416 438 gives -0.10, 1.24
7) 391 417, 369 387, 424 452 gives -0.10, 1.24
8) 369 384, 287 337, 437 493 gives 0.13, 1.31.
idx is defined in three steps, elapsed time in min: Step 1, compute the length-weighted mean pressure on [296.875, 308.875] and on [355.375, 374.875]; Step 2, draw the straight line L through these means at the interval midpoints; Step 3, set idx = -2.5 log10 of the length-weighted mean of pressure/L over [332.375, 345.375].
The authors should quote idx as -0.04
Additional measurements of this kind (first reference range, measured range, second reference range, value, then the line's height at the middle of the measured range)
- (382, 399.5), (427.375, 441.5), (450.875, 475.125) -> 0.00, 1.31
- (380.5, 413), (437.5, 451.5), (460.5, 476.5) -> -0.16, 1.25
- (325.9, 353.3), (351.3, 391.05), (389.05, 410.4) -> 0.08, 1.43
